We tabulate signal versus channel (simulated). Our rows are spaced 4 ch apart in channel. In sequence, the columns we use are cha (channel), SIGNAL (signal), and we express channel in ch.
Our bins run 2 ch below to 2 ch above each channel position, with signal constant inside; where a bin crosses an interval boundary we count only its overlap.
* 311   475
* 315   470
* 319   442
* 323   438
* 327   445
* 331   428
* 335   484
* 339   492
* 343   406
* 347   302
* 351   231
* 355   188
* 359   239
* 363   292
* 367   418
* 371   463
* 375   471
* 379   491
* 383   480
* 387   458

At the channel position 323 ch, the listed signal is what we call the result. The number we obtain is 438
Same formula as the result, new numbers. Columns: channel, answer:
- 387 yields 458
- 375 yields 471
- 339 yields 492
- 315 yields 470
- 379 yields 491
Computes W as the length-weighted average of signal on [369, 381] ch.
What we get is 475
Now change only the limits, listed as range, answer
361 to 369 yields 355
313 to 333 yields 445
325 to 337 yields 452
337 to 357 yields 324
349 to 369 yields 274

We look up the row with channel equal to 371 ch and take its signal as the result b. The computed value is 463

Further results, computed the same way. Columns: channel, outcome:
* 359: 239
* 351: 231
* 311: 475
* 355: 188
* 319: 442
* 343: 406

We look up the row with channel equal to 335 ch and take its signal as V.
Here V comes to 484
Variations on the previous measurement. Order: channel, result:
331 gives 428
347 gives 302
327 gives 445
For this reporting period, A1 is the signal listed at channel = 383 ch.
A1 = 480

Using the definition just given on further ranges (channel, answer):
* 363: 292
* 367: 418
